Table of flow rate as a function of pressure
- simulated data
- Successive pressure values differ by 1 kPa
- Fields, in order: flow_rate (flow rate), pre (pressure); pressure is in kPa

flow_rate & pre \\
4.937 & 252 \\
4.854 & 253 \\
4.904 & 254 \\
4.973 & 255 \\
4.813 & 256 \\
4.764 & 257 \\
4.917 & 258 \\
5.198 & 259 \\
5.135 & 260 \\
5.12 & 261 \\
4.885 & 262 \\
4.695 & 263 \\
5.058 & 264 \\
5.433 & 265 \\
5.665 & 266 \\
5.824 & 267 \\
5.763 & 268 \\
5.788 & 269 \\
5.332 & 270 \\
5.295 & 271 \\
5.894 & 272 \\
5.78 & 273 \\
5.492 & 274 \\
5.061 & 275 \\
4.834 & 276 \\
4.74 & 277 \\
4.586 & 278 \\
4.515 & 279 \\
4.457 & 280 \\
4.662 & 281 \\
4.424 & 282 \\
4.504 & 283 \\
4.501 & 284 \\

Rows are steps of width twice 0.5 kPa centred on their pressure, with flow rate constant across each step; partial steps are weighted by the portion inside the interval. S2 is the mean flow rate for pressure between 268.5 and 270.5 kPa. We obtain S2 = 5.56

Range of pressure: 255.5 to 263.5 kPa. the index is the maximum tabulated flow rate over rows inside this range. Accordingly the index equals 5.198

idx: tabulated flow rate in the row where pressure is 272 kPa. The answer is 5.894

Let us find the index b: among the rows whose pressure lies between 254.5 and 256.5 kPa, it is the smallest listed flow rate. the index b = 4.813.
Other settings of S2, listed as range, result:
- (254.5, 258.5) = 4.87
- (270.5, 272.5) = 5.59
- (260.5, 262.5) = 5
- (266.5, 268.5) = 5.79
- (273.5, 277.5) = 5.03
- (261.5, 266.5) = 5.15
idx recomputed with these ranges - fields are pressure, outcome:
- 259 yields 5.198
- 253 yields 4.854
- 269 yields 5.788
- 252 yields 4.937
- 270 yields 5.332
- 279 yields 4.515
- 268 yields 5.763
